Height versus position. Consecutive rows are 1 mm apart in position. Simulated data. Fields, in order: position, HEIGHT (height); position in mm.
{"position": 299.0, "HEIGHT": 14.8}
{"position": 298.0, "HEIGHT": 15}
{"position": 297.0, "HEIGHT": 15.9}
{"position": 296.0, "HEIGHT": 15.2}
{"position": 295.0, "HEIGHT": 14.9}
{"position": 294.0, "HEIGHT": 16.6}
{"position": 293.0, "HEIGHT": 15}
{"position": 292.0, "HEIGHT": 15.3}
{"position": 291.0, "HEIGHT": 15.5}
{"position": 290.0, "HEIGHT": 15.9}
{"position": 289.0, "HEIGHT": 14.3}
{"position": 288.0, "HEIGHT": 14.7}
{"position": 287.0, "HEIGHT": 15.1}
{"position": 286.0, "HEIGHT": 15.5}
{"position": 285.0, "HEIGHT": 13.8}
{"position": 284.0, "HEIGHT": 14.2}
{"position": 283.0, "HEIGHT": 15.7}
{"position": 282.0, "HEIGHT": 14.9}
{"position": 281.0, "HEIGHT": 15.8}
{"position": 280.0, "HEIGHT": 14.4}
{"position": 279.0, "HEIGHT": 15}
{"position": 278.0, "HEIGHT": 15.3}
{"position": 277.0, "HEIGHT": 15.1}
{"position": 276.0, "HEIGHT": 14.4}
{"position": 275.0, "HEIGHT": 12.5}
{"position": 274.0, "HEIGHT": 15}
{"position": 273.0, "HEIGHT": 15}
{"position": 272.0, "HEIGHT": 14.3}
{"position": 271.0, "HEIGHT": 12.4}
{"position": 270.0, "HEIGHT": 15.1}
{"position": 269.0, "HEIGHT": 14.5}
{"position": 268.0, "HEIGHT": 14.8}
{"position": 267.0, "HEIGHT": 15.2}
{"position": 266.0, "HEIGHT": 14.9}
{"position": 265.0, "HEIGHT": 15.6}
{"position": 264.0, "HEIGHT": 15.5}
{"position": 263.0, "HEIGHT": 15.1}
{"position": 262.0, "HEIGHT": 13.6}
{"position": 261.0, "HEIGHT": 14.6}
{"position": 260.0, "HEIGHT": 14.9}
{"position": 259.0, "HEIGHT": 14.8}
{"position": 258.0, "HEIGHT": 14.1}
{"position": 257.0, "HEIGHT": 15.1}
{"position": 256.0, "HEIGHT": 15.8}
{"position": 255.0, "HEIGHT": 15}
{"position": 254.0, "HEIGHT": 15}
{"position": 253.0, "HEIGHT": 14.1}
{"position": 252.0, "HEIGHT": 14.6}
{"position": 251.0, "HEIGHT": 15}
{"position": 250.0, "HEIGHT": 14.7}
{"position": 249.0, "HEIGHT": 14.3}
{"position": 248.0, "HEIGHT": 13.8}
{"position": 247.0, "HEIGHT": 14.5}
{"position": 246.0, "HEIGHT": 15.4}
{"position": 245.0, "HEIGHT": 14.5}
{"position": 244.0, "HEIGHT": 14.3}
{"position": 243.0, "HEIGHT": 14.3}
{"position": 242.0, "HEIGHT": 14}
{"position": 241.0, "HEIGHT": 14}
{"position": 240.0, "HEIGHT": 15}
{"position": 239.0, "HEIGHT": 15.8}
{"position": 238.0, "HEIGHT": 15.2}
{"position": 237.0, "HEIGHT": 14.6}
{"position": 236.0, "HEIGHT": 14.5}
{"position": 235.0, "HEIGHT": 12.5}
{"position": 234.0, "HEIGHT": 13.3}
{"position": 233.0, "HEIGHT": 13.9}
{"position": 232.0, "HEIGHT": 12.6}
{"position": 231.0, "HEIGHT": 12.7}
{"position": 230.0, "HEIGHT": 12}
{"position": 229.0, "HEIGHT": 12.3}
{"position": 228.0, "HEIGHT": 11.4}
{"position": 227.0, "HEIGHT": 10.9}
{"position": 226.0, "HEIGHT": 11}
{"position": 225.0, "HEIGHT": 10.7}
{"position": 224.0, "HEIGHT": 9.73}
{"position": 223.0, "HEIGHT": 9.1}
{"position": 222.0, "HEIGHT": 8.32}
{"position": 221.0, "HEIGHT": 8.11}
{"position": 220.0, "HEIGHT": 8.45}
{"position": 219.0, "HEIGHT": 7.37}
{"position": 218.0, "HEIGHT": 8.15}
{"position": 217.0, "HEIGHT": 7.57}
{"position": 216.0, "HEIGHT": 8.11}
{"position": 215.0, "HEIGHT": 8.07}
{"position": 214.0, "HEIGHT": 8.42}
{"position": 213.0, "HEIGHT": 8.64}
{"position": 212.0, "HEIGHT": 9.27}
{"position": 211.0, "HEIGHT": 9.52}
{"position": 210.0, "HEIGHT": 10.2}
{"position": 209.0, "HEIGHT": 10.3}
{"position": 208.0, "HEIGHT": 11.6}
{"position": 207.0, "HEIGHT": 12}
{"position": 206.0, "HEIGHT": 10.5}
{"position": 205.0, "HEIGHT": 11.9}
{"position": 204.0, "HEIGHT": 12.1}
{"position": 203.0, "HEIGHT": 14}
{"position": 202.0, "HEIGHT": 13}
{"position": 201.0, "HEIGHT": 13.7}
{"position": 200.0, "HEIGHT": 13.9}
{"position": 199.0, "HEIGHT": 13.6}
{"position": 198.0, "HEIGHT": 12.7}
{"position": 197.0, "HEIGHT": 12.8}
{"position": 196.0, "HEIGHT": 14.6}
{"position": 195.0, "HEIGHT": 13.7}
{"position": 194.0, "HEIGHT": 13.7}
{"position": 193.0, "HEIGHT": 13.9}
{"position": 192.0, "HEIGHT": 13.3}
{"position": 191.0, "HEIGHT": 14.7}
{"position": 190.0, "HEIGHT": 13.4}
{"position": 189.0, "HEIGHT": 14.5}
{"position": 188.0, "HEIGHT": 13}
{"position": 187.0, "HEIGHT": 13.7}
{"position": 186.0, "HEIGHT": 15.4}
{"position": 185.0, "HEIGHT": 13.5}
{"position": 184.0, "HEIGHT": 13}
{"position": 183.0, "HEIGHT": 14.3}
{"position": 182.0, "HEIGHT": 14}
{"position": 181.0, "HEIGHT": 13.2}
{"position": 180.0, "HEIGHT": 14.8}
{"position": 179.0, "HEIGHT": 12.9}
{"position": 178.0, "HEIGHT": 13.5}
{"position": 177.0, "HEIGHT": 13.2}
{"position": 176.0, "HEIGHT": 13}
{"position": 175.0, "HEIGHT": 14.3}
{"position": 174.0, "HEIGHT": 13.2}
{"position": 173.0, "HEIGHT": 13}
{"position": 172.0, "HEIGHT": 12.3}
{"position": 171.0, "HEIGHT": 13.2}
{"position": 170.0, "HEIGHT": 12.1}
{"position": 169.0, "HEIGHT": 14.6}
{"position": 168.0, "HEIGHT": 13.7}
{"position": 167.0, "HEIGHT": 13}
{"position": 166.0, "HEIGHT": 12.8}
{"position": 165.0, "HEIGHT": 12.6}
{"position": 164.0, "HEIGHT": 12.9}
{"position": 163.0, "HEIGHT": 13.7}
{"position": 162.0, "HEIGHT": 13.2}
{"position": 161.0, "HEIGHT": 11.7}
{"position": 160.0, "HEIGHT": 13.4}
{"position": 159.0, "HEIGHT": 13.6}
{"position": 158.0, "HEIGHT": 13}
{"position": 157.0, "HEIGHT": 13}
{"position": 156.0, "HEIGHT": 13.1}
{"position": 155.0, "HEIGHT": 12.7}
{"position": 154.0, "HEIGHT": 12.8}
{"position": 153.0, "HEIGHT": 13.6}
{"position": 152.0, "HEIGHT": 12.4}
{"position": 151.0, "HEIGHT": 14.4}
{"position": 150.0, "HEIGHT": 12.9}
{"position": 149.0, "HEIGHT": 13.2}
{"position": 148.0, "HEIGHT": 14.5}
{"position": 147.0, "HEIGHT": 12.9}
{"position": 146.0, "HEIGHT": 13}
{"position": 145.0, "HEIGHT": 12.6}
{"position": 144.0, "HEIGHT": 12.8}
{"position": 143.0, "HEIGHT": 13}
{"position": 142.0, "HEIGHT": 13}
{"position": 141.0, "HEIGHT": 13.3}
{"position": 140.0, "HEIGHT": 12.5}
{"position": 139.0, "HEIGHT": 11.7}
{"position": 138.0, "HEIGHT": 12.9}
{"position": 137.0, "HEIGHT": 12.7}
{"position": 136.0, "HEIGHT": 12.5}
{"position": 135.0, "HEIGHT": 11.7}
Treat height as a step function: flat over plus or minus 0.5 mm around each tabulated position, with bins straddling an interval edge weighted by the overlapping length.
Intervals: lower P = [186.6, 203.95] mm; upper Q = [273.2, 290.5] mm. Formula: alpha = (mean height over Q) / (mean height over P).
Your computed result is 1.09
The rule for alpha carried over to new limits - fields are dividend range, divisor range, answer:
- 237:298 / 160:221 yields 1.20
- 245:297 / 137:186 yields 1.12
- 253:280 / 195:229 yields 1.38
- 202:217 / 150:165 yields 0.79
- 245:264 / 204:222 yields 1.57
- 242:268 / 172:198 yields 1.08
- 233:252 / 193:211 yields 1.15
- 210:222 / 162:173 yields 0.64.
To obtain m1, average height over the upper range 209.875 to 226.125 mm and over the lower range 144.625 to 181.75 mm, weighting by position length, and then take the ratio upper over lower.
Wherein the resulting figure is 0.67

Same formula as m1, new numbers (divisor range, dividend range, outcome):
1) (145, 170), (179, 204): 1.04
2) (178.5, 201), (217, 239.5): 0.83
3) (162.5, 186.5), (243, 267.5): 1.10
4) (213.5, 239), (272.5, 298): 1.38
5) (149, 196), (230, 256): 1.07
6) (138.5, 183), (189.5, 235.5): 0.86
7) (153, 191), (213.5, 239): 0.81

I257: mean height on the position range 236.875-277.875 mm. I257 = 14.7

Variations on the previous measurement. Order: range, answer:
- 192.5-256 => 12.3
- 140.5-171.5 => 13.1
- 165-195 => 13.5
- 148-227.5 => 12.3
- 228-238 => 13.2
